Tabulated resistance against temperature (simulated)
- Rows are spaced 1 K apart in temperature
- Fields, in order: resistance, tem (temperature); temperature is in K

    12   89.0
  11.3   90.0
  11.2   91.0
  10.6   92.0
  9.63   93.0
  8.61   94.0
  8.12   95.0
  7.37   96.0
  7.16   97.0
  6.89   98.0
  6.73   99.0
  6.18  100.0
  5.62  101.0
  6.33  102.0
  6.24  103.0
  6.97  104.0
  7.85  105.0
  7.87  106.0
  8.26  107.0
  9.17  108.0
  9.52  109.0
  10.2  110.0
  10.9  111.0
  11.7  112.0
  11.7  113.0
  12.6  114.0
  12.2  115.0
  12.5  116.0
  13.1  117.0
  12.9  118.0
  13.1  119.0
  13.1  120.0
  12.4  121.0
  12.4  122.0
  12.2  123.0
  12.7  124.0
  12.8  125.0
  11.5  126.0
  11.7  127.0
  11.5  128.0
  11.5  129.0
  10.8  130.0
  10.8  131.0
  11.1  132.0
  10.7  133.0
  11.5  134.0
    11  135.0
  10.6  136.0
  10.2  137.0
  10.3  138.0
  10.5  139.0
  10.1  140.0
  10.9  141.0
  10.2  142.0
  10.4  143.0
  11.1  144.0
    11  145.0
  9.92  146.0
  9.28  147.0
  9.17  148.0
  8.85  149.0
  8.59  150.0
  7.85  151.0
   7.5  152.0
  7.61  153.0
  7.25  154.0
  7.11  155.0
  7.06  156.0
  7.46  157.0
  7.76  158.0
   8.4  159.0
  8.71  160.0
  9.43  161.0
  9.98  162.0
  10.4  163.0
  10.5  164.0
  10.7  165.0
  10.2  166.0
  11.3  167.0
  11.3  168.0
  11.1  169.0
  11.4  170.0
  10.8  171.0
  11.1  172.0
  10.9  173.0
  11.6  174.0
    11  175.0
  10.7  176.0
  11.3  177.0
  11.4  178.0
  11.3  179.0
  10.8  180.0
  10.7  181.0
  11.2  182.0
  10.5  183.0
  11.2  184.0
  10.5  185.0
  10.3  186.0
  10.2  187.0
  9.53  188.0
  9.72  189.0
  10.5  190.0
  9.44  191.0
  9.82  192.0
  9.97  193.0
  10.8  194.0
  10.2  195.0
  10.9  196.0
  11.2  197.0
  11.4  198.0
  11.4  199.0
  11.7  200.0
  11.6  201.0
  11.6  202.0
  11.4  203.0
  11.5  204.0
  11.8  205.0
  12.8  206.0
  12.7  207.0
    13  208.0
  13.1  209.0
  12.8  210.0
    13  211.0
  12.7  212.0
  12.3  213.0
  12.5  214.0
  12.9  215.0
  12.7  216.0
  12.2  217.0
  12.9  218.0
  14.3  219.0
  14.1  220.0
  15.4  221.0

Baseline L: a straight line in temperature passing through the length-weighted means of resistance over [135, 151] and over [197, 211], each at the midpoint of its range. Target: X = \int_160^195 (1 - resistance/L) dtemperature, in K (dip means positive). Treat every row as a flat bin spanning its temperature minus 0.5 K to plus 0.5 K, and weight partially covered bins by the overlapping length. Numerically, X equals 1.78 K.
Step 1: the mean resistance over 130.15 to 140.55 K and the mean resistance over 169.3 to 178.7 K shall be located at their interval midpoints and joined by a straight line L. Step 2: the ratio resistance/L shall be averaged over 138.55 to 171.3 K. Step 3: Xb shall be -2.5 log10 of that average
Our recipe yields 0.15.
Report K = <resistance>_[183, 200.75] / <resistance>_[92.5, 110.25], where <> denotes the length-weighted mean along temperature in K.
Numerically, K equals 1.37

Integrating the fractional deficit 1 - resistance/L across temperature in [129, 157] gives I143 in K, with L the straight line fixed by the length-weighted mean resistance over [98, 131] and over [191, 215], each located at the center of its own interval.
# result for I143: 2.93 K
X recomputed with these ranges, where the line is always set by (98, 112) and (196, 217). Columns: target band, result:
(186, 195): 1.2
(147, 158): 2.2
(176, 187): 0.2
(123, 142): -4.3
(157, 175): 0.4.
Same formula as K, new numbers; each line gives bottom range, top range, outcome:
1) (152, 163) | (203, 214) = 1.53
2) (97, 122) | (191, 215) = 1.20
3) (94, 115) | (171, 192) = 1.26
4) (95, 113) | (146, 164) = 1.05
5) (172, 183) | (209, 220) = 1.17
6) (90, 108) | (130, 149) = 1.33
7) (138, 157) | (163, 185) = 1.20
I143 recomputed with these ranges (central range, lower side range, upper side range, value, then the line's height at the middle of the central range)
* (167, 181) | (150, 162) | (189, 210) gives -2.7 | 9.35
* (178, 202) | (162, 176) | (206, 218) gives 2.3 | 11.8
